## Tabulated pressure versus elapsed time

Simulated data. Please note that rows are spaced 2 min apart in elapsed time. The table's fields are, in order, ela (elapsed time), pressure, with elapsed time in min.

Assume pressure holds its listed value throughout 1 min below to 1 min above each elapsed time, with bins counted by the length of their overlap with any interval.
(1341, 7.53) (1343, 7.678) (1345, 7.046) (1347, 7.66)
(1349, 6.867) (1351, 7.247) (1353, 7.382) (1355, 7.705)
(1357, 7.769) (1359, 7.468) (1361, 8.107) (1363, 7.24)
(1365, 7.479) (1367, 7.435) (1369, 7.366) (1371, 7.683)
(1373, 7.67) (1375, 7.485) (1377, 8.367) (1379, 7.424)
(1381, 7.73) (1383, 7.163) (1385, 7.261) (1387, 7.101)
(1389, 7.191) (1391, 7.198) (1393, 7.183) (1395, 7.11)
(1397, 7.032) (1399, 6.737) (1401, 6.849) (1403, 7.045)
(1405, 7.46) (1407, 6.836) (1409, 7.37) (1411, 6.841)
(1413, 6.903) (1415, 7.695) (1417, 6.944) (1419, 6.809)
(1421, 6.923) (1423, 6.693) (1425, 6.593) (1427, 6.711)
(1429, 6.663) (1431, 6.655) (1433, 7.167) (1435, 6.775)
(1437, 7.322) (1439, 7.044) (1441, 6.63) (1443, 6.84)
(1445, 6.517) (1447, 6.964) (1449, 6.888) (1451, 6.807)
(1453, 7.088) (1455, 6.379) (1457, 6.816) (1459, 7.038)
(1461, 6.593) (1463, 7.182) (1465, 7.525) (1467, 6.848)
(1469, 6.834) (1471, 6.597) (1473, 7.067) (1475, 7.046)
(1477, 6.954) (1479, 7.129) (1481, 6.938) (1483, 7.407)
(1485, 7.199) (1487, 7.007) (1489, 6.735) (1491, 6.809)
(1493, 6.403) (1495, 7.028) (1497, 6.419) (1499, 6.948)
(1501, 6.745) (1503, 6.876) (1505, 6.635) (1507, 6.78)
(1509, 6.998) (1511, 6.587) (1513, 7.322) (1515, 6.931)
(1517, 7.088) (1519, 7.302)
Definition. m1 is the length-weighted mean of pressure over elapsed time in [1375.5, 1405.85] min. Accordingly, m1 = 7.26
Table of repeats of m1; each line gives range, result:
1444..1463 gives 6.81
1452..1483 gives 6.95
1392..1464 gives 6.92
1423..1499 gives 6.88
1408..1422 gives 7.07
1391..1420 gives 7.06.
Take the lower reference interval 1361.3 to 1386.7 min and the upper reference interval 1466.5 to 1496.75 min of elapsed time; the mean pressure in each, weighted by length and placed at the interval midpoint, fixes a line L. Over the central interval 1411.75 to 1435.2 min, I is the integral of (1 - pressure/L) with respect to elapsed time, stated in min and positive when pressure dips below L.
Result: 1.2 min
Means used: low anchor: 7.53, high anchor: 6.92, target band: 6.88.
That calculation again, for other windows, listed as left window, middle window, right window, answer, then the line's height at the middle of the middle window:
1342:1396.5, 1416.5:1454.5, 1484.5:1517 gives 1.61 min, 7.14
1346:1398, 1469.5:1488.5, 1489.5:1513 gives -0.38 min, 6.89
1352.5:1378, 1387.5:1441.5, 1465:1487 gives 2.80 min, 7.36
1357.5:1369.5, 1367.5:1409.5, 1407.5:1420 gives 0.07 min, 7.31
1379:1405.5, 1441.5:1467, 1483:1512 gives 0.29 min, 6.96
